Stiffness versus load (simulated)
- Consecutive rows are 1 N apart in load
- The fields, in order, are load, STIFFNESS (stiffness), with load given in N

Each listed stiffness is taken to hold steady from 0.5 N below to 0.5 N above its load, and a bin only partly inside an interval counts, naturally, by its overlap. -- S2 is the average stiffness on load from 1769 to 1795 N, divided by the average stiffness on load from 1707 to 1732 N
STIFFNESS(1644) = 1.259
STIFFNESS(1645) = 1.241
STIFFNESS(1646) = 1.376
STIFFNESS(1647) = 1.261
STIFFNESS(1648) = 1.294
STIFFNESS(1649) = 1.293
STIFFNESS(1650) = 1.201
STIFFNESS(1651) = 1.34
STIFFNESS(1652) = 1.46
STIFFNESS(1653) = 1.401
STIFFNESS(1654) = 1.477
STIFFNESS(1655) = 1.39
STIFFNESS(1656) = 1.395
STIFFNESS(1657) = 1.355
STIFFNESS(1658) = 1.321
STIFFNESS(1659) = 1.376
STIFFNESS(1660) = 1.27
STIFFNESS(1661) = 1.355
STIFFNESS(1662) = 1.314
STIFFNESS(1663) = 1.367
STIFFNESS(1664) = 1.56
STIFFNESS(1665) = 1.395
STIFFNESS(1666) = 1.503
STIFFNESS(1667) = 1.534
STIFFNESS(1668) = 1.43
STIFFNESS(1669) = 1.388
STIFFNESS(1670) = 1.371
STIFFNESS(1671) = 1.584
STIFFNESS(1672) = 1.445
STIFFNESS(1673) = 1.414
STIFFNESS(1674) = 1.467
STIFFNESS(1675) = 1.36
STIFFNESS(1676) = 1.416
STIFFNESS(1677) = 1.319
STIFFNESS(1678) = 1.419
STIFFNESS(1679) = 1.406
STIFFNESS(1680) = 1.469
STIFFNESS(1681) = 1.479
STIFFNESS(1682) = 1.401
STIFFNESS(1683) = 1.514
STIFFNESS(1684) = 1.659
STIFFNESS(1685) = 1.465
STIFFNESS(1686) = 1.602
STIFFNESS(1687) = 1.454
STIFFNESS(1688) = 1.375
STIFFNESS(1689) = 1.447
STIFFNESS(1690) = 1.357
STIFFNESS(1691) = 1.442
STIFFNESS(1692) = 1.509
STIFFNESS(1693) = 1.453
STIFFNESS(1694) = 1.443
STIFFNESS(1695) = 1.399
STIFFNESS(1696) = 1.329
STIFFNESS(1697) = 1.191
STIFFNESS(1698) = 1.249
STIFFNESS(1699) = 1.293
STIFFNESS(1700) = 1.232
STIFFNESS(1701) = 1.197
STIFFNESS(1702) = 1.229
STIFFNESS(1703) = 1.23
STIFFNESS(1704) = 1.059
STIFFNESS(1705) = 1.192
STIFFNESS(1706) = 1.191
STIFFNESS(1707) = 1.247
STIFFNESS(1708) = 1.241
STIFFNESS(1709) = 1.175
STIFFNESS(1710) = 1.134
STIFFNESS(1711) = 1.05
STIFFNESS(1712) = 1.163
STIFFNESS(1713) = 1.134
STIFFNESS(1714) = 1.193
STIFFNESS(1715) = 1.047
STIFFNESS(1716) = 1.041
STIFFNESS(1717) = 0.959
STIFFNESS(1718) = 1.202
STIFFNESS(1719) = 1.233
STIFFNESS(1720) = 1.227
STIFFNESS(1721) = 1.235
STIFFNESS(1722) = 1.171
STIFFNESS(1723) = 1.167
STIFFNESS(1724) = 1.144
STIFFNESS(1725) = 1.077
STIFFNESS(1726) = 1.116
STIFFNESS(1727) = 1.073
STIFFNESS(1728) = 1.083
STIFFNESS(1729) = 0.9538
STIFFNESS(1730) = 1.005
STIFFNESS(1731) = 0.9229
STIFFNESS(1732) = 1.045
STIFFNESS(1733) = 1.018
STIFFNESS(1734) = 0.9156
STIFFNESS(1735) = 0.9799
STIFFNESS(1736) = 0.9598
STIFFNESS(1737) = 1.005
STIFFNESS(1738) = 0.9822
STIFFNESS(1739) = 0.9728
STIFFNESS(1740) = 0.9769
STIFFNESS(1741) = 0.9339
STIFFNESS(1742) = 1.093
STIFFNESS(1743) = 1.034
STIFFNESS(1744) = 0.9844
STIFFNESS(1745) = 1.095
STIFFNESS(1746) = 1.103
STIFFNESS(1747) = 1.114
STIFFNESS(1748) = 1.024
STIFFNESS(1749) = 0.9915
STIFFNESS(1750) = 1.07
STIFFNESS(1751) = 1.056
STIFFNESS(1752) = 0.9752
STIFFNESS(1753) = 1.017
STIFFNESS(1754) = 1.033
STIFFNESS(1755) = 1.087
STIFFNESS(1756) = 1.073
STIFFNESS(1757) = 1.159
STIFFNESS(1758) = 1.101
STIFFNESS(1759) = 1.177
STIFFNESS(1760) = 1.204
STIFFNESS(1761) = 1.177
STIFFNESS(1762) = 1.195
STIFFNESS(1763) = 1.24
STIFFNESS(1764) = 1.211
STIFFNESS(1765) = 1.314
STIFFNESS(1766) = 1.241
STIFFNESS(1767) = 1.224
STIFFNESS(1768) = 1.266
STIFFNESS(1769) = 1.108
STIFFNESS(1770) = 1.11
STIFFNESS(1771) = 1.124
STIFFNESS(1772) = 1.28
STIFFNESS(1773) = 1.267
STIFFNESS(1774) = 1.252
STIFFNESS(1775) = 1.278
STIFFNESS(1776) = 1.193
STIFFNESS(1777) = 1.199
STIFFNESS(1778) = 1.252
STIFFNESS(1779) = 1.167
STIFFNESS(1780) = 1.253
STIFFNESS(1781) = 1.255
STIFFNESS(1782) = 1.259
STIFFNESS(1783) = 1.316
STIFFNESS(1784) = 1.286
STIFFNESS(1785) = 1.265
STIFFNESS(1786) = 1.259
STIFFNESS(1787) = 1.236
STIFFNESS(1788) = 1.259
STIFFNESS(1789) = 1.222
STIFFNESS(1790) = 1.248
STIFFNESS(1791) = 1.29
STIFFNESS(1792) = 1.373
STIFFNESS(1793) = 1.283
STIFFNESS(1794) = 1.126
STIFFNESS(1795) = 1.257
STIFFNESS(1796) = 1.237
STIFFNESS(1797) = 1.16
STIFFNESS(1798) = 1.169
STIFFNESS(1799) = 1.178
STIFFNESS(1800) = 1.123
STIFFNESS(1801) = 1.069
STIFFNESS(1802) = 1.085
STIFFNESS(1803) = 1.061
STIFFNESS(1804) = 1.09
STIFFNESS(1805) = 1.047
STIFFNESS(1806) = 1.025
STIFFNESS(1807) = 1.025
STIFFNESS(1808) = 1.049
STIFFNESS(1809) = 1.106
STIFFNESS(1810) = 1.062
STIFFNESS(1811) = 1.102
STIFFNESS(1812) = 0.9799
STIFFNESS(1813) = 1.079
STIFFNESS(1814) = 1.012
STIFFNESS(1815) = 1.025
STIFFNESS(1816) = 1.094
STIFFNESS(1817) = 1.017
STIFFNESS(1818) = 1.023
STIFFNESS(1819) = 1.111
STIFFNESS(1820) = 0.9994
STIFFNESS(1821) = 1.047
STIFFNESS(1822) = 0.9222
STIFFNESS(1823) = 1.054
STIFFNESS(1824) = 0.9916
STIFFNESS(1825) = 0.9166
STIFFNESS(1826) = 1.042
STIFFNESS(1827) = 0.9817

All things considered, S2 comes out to 1.11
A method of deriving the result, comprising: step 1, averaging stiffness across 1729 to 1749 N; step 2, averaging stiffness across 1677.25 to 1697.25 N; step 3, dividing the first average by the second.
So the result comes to 0.7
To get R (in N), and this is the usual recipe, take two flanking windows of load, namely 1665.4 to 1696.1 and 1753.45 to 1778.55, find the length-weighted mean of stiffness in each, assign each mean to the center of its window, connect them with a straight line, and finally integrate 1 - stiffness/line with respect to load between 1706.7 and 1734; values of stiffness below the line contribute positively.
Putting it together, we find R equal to 4.5 N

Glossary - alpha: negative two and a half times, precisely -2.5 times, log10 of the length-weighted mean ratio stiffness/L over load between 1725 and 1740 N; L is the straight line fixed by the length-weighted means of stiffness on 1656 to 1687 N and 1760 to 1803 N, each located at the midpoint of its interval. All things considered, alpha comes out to 0.29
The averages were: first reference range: 1.43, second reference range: 1.22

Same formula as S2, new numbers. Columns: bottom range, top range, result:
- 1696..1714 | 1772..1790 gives 1.05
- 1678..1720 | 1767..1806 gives 0.93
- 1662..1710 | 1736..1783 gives 0.82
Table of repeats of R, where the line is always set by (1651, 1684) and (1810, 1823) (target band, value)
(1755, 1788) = -1.9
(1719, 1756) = 5.7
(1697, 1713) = 1.6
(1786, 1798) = -1.6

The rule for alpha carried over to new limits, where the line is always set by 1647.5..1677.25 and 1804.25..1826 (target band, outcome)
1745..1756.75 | 0.13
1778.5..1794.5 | -0.14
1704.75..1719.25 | 0.12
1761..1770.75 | -0.05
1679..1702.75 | -0.06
